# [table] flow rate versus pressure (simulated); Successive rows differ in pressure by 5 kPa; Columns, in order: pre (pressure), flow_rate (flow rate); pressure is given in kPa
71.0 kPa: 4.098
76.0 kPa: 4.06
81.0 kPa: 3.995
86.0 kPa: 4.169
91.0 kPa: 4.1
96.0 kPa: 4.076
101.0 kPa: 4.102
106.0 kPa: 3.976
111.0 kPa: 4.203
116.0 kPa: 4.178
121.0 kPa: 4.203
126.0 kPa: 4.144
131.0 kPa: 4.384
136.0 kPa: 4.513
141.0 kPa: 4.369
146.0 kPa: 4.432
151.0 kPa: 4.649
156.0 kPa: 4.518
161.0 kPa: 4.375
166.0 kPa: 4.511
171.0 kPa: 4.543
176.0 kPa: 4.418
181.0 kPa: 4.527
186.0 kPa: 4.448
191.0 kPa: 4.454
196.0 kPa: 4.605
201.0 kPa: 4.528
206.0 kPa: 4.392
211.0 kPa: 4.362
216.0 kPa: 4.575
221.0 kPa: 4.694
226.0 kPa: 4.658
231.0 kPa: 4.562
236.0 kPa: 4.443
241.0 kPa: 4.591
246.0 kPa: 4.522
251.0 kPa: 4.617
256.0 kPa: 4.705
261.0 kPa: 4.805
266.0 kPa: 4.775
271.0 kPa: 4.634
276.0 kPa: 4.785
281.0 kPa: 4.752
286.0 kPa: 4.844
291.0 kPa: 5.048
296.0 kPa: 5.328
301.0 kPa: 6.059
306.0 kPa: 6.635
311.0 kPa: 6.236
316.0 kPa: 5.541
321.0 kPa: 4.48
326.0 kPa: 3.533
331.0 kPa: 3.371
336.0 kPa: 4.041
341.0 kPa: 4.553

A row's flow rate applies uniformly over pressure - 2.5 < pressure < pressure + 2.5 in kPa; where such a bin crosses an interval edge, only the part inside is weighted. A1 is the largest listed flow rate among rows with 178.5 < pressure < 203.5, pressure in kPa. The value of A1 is 4.605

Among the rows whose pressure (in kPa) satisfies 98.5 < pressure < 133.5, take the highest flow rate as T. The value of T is 4.384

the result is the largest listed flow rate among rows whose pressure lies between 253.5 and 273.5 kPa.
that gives 4.805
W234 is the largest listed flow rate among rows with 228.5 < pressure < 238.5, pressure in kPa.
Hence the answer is 4.562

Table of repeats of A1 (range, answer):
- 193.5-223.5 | 4.694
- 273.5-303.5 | 6.059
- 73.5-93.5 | 4.169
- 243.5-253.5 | 4.617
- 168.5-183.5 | 4.543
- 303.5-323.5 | 6.635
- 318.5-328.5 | 4.48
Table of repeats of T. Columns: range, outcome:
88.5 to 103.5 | 4.102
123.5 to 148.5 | 4.513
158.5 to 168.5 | 4.511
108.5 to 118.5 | 4.203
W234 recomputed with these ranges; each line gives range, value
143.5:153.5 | 4.649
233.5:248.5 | 4.591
